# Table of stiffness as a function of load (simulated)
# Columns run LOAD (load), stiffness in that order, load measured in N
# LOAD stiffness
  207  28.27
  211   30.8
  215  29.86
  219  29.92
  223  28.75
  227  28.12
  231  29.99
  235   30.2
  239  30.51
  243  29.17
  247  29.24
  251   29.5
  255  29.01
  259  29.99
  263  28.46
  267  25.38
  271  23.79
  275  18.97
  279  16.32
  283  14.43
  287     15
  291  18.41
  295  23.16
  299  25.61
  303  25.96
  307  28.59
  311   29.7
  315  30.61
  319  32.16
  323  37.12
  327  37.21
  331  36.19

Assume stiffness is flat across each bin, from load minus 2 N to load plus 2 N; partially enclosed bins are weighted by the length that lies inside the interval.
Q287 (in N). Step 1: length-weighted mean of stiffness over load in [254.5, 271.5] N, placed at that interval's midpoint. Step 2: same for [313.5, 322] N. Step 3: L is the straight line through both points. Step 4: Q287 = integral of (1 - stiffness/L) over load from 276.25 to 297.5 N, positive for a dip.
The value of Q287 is 8.52 N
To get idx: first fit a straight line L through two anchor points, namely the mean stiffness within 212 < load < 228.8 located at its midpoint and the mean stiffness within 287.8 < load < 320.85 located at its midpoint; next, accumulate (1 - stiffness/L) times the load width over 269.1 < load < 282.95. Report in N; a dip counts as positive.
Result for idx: 4.3 N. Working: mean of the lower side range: 29.3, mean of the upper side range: 26.3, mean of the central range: 18.9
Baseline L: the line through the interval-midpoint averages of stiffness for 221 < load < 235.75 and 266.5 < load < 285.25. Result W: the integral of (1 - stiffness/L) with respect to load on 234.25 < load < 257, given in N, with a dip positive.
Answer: -3.6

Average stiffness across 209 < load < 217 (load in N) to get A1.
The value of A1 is 30.3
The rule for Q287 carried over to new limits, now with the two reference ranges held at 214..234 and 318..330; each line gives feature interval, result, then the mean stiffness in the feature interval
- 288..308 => 6.2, 23.7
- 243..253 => 0.5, 29.3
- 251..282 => 7.2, 24.6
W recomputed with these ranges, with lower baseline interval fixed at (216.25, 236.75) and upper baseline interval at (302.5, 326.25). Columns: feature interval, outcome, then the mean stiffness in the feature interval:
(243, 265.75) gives 0.7 N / 29.1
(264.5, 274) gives 1.9 N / 24.2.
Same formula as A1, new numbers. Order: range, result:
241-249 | 29.2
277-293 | 16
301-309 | 27.3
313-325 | 33.3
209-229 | 29.5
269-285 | 18.4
